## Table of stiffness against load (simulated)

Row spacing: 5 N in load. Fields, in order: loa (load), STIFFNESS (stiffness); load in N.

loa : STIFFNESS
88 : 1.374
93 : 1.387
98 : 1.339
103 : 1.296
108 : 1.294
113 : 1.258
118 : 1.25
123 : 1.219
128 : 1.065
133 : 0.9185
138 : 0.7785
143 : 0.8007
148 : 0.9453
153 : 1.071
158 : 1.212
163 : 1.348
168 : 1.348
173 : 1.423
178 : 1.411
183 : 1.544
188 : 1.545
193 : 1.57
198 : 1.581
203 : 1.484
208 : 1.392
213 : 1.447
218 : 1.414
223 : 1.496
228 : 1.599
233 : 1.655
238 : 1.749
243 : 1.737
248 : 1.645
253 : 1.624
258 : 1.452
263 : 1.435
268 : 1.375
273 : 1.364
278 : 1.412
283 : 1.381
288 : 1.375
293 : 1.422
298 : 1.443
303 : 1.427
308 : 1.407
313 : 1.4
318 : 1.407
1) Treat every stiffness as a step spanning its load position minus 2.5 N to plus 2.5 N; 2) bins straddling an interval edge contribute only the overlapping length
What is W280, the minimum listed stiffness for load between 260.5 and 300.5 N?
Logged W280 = 1.364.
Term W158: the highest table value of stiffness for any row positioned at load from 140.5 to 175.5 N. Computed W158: 1.423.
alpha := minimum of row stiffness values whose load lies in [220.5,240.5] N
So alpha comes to 1.496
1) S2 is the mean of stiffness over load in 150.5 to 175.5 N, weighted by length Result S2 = 1.28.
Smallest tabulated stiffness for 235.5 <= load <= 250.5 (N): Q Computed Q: 1.645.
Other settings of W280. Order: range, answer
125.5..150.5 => 0.7785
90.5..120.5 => 1.25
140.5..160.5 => 0.8007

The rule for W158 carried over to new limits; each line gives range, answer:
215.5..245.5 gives 1.749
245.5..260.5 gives 1.645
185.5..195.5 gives 1.57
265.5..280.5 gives 1.412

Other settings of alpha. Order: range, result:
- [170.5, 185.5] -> 1.411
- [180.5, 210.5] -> 1.392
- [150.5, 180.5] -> 1.071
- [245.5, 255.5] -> 1.624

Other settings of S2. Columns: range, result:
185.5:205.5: 1.54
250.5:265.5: 1.5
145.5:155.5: 1.01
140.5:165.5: 1.08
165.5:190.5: 1.45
